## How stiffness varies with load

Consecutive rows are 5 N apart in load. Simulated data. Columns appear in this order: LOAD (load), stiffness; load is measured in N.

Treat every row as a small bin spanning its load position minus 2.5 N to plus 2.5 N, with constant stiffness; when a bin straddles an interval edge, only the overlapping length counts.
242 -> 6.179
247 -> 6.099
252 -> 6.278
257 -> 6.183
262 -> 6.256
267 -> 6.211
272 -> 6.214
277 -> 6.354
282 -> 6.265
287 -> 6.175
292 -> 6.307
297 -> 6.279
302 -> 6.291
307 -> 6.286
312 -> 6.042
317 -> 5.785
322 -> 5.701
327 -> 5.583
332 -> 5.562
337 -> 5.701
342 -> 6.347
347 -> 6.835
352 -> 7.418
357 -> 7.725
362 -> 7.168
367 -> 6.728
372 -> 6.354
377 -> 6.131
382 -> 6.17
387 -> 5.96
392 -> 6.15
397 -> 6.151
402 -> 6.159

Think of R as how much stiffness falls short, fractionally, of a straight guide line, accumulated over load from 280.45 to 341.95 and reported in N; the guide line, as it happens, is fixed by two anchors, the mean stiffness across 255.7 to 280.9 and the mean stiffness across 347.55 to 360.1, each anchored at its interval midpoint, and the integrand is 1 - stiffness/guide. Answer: 7.38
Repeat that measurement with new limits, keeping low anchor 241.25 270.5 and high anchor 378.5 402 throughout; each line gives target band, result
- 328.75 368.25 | -3.36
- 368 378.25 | -0.34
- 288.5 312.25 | -0.32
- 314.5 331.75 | 1.36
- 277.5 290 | -0.12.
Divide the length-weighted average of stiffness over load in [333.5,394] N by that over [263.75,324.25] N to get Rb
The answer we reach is 1.06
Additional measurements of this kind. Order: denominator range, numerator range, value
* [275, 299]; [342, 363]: 1.14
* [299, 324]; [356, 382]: 1.11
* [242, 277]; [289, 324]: 0.98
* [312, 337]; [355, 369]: 1.26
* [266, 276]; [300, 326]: 0.96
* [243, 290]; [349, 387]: 1.09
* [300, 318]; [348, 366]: 1.20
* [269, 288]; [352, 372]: 1.14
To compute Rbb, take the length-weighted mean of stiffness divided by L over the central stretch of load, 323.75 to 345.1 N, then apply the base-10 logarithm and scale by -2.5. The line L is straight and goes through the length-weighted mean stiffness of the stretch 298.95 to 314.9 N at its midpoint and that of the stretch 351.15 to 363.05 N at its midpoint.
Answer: 0.18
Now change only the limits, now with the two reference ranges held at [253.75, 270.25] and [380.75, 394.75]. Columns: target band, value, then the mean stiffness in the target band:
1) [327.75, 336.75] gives 0.10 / 5.6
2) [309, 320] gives 0.04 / 5.92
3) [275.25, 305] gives -0.02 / 6.28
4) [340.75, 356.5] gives -0.15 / 7.02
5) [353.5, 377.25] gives -0.13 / 6.91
